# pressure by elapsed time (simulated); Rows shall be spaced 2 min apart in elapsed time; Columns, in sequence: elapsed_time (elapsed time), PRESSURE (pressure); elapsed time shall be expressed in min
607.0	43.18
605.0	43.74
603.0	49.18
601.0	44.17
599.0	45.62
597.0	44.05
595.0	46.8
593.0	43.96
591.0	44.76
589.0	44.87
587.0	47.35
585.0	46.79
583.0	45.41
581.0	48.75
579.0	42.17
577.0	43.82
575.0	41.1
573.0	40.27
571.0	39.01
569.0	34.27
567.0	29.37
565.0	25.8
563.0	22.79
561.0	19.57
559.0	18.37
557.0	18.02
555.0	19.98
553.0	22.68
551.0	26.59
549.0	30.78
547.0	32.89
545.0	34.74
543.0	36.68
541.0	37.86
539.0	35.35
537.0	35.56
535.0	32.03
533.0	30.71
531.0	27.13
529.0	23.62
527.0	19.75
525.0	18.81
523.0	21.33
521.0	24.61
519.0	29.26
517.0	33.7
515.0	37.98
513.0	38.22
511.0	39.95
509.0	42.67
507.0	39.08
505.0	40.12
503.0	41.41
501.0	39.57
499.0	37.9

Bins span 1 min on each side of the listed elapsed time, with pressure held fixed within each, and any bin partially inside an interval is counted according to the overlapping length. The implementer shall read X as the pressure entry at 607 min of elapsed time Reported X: 43.18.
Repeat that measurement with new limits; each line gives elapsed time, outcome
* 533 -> 30.71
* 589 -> 44.87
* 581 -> 48.75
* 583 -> 45.41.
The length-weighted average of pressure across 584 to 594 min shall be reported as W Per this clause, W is 45.5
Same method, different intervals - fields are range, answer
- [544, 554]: 29.5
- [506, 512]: 40.6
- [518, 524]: 25.1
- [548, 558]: 23.6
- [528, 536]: 28.4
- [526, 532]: 23.5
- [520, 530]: 21.6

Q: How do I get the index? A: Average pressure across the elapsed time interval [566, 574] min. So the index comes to 35.7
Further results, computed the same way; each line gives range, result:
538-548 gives 35.5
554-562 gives 19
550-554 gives 24.6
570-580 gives 41.3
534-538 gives 33.8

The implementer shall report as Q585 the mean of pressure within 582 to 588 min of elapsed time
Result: 46.5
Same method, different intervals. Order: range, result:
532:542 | 34.3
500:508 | 40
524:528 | 19.3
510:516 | 38.7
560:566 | 22.7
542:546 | 35.7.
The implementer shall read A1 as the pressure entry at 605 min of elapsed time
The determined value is 43.74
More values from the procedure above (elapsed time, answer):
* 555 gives 19.98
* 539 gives 35.35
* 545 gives 34.74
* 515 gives 37.98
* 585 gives 46.79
